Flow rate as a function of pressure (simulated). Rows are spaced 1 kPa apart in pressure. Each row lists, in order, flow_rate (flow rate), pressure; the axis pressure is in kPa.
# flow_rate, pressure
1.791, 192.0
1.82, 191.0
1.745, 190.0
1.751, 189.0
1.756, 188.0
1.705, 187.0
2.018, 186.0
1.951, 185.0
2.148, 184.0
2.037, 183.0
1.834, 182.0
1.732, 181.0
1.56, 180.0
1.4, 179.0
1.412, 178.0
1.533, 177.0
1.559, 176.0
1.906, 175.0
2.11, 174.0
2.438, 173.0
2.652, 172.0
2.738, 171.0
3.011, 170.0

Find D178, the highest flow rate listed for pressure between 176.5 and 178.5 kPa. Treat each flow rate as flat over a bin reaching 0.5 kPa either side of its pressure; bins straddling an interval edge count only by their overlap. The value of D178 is 1.533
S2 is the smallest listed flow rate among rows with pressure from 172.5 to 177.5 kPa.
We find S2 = 1.533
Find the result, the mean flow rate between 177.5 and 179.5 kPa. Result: 1.41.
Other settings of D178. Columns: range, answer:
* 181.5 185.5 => 2.148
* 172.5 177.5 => 2.438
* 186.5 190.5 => 1.756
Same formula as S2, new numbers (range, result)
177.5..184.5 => 1.4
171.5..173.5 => 2.438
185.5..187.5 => 1.705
